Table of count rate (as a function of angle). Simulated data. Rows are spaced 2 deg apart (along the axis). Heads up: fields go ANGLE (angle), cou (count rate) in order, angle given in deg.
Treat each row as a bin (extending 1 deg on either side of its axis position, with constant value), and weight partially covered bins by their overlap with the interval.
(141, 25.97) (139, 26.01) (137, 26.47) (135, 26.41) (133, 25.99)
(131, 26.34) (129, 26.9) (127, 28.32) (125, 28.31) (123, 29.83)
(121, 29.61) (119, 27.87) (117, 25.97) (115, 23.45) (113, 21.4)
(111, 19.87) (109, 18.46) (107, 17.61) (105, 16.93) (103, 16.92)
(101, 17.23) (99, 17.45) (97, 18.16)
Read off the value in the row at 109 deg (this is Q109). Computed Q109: 18.46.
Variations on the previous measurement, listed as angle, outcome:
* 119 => 27.87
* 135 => 26.41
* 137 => 26.47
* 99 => 17.45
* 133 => 25.99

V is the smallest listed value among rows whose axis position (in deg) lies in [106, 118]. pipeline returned 17.61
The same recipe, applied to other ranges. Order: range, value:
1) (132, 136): 25.99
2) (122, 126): 28.31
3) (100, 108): 16.92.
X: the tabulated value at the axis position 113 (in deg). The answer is 21.4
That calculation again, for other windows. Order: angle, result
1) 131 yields 26.34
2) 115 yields 23.45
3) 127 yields 28.32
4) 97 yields 18.16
